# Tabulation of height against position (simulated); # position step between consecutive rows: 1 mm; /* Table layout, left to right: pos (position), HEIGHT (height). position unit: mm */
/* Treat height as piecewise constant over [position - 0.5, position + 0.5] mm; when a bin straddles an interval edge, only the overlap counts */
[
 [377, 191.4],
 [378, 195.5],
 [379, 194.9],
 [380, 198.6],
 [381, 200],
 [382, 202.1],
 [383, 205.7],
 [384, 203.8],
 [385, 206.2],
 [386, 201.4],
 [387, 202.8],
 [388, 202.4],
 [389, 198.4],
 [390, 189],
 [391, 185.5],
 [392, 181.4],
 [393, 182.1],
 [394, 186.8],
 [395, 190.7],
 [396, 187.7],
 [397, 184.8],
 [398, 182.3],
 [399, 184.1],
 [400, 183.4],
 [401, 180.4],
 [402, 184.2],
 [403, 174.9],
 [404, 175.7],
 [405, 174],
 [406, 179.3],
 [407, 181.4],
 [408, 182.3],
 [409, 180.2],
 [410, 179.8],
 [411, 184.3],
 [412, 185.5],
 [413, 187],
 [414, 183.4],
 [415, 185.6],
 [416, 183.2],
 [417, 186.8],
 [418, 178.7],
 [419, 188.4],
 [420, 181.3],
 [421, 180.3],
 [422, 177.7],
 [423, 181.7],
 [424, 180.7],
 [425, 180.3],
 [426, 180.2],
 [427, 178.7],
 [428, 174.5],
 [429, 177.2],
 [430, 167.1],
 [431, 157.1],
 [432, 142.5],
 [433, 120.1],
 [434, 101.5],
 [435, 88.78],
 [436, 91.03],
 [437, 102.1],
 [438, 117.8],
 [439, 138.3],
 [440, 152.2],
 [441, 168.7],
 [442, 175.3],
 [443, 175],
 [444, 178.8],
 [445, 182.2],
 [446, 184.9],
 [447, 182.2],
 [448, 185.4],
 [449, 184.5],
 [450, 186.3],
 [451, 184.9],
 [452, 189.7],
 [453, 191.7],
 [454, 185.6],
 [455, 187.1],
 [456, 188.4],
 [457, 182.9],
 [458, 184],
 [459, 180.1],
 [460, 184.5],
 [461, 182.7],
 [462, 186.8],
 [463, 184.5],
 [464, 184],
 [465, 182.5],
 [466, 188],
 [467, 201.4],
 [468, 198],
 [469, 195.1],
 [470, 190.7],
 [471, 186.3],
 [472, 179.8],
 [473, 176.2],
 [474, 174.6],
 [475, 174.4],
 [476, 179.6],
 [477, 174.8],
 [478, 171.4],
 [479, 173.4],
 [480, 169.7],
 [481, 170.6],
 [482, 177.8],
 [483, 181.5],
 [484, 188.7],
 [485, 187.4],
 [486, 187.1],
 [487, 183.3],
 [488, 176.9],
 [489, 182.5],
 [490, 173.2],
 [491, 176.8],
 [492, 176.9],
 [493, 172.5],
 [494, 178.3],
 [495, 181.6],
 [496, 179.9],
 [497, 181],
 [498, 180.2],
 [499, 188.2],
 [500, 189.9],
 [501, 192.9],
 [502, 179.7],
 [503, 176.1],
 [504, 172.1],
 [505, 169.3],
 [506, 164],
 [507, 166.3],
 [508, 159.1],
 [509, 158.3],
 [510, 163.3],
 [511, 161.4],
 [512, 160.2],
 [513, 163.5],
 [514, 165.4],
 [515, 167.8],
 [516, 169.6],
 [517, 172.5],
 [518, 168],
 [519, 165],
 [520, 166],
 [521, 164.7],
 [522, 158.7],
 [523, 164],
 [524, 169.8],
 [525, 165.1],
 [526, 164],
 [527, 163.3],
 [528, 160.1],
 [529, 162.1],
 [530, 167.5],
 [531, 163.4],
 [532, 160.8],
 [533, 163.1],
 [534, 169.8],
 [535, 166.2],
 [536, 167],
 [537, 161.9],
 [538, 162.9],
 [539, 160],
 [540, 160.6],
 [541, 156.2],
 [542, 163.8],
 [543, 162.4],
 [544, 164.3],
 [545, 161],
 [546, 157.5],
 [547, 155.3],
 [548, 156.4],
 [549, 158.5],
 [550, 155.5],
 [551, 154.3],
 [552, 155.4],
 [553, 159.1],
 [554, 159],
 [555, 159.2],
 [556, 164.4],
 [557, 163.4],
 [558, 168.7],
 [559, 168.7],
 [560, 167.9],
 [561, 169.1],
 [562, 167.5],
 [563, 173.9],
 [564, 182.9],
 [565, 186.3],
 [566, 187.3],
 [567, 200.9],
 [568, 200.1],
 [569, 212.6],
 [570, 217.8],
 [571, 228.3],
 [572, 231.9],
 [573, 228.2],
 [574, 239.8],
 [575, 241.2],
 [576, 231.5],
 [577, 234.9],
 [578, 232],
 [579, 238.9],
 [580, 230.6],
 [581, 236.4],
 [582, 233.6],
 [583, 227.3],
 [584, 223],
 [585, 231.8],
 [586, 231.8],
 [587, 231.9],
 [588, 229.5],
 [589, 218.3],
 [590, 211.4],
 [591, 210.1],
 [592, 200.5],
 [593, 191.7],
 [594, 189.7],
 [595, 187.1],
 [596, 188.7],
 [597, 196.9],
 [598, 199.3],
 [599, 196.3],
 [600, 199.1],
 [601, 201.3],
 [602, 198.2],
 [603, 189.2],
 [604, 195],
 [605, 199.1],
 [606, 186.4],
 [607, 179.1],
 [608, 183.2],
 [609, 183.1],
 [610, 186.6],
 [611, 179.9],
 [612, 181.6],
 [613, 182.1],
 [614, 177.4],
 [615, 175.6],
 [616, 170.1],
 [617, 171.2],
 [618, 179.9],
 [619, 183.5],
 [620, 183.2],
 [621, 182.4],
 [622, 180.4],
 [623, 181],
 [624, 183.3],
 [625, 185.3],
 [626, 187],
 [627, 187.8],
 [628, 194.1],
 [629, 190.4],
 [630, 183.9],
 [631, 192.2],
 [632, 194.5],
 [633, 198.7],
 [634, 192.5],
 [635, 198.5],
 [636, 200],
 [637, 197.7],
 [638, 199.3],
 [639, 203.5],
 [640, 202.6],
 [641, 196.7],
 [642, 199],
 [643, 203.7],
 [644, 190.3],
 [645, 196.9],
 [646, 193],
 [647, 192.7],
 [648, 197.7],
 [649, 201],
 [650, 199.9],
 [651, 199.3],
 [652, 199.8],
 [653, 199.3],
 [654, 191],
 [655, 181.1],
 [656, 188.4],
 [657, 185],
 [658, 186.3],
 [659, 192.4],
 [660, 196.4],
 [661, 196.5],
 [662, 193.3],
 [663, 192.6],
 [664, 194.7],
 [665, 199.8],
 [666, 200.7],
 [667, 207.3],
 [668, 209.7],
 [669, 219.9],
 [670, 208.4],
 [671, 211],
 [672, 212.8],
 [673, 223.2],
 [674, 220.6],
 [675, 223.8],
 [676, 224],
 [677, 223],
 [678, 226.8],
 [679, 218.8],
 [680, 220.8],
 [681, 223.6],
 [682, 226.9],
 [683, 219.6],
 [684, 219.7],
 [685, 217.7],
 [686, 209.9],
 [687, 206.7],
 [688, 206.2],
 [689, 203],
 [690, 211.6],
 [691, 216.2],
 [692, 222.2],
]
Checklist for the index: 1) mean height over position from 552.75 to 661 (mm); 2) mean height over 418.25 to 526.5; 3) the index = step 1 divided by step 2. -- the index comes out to 1.14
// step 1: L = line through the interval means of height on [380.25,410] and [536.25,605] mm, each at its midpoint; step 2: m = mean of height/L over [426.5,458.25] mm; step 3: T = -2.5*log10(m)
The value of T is 0.17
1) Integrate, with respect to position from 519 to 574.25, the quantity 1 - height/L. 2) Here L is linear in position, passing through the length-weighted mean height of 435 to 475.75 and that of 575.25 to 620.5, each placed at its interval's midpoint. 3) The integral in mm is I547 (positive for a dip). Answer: 5.93 mm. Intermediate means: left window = 175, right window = 202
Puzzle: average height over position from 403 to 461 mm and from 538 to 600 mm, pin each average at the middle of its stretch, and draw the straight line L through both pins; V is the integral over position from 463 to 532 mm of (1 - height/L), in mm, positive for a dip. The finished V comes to 2.6 mm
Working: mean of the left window 171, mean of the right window 193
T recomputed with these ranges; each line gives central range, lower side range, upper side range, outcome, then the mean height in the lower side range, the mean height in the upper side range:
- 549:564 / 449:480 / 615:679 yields 0.16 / 184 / 197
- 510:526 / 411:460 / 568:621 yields 0.14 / 170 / 205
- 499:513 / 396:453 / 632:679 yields 0.07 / 171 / 202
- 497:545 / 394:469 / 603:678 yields 0.10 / 175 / 195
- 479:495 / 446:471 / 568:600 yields 0.09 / 187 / 219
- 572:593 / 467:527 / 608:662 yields -0.23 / 175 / 190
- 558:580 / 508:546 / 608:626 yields -0.20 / 164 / 181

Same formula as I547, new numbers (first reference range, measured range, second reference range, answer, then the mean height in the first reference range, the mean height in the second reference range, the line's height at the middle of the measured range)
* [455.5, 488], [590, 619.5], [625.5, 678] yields 0.99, 183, 200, 195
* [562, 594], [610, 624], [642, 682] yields 2.10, 217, 204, 211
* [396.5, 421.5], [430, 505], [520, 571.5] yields 1.06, 182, 169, 176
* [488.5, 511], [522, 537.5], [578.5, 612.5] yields 1.69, 175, 205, 185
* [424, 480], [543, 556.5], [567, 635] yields 2.31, 171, 202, 191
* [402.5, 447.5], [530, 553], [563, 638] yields 3.46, 167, 201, 189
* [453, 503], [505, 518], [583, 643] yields 1.45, 182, 194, 185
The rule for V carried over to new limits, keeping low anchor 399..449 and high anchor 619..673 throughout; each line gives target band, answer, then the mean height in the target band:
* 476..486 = -0.1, 178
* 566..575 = -1.6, 219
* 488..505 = -0.2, 180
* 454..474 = -1.5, 186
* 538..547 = 1.1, 161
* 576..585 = -2.1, 232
